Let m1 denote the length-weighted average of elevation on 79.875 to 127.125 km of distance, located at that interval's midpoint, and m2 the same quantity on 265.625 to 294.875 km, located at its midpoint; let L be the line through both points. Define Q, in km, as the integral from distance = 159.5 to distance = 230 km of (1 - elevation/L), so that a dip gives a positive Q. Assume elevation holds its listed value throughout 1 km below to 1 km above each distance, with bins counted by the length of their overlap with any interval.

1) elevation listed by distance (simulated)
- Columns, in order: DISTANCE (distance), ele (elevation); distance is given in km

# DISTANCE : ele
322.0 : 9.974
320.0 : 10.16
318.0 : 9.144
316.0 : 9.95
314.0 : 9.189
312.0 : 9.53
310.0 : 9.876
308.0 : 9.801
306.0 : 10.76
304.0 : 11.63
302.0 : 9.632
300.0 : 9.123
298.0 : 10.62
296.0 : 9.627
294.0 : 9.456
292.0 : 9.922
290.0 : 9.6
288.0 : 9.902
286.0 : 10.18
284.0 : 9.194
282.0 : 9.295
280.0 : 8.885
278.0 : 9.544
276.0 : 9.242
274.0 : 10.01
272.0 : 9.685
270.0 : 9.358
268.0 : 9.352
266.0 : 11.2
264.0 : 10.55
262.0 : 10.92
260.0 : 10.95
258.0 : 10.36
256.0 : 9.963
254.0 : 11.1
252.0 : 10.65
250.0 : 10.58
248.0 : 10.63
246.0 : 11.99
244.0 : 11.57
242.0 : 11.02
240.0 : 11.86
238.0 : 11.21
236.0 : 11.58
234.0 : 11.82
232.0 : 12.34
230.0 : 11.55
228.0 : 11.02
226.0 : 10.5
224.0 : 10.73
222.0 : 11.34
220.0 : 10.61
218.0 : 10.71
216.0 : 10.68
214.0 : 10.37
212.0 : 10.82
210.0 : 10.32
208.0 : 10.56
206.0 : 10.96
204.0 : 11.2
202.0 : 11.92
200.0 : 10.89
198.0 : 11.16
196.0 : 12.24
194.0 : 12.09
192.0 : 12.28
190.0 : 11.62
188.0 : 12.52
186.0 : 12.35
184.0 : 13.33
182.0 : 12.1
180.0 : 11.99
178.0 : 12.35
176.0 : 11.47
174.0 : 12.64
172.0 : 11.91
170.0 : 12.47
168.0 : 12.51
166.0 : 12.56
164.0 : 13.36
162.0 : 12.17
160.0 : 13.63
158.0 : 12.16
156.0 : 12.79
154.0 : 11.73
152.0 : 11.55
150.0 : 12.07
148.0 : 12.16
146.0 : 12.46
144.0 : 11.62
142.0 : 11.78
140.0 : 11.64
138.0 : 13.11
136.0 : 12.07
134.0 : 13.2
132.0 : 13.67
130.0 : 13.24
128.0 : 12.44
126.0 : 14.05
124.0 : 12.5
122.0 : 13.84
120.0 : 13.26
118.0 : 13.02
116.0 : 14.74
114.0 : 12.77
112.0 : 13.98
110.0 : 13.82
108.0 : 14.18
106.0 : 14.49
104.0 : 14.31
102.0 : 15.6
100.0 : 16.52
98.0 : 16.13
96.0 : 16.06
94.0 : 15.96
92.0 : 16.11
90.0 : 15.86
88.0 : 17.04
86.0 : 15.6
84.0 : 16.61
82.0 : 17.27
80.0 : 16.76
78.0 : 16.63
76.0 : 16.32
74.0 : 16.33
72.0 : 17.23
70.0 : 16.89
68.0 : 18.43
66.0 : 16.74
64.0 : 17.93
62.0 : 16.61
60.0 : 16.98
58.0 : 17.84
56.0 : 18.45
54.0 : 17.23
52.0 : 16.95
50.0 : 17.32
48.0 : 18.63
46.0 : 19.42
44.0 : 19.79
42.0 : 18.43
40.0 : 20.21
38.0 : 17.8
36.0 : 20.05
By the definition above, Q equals 3.1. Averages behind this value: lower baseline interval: 15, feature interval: 11.7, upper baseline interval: 9.62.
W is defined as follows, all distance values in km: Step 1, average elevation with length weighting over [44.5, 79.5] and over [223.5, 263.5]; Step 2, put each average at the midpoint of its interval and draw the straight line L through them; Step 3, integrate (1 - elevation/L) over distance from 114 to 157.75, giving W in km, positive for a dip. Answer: 6.4 km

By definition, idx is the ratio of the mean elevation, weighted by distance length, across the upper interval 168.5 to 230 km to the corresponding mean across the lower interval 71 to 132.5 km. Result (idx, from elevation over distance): 0.76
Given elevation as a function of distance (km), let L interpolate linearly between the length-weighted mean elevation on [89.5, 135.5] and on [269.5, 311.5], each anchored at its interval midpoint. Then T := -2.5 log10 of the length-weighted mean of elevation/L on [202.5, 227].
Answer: 0.09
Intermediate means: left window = 14.3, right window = 9.78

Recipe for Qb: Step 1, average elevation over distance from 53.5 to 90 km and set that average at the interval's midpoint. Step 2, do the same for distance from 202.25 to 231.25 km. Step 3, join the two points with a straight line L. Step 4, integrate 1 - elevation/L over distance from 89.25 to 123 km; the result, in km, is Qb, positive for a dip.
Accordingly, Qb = 1.8 km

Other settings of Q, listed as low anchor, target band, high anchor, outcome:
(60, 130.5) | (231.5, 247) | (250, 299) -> -0.8 km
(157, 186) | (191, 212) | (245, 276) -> 0.8 km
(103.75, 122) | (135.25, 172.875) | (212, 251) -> 1.7 km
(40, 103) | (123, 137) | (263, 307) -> 2.0 km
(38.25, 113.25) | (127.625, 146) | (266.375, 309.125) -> 2.8 km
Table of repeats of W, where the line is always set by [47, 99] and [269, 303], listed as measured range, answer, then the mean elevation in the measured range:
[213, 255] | 0.87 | 11.1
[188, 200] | 0.86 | 11.8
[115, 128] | 1.51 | 13.5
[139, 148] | 1.61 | 11.9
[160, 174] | 1.13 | 12.6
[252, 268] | -0.21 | 10.6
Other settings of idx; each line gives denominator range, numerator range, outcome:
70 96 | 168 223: 0.70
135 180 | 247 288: 0.82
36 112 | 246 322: 0.59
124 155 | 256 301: 0.79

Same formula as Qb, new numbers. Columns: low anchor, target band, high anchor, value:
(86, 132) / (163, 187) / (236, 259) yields 0.83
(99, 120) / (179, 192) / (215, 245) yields 0.05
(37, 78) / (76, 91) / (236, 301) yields 0.27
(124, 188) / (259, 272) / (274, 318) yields 0.02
